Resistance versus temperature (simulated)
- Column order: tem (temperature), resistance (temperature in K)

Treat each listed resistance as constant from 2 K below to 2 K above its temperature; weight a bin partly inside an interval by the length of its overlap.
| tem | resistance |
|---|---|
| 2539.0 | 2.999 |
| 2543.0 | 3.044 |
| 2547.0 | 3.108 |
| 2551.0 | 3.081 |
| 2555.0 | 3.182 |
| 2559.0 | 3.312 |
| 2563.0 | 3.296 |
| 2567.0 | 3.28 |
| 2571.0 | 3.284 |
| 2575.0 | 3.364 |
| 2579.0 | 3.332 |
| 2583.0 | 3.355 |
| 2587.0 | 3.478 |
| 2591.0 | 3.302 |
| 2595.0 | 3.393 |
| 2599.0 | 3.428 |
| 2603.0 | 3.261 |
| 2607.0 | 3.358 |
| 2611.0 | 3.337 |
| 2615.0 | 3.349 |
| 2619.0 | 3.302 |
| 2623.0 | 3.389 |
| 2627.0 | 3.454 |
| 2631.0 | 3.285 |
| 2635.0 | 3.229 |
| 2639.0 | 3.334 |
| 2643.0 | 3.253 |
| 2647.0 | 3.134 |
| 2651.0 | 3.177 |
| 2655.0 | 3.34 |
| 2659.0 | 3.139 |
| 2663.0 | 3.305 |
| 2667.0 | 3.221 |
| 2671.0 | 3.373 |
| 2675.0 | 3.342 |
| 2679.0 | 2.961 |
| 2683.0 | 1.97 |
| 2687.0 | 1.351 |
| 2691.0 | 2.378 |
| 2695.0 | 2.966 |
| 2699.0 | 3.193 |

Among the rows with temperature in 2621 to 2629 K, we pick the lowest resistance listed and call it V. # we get 3.389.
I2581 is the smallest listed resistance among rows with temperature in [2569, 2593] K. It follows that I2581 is 3.284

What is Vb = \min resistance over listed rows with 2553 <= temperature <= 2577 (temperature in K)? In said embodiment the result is 3.182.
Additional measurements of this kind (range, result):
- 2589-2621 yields 3.261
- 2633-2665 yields 3.134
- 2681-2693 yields 1.351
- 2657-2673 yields 3.139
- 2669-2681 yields 2.961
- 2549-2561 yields 3.081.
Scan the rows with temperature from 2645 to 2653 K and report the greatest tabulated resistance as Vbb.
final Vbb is 3.177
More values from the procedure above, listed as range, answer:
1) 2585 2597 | 3.478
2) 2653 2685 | 3.373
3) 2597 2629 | 3.454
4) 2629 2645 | 3.334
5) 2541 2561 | 3.312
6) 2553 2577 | 3.364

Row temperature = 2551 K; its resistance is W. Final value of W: 3.081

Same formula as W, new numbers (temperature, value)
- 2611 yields 3.337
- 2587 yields 3.478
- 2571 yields 3.284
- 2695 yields 2.966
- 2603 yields 3.261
